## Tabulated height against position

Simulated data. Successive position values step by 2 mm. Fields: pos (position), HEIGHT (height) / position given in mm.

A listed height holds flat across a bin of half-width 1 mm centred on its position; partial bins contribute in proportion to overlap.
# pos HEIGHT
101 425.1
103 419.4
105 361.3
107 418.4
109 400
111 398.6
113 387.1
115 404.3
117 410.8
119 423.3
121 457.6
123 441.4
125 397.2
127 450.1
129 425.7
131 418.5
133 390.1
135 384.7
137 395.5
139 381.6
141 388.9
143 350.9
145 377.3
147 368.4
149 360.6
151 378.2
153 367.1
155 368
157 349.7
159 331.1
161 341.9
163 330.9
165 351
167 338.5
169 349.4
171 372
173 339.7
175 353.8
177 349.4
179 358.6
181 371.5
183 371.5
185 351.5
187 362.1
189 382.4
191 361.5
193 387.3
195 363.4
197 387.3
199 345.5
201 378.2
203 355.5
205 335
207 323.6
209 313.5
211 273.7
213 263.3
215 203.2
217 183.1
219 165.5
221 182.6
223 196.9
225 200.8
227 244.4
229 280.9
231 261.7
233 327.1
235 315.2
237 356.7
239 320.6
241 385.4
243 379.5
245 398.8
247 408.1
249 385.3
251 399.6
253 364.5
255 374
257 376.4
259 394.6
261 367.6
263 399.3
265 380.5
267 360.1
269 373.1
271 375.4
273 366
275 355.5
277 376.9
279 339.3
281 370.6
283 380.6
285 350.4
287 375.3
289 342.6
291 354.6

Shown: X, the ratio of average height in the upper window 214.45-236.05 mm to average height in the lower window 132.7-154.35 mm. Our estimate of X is 0.62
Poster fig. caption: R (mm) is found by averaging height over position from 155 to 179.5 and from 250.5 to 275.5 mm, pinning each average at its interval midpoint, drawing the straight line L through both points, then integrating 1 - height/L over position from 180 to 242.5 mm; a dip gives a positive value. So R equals 8.9 mm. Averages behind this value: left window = 348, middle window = 309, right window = 376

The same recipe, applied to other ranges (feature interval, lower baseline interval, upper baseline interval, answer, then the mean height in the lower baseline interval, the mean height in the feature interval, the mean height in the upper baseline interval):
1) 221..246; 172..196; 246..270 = 5.0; 363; 301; 382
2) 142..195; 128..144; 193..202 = 3.0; 392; 359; 371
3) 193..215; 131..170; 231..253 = 2.0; 365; 330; 363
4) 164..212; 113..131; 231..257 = 4.7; 424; 353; 364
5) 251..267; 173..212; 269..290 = -0.8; 354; 380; 364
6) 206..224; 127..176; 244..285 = 6.7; 369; 234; 377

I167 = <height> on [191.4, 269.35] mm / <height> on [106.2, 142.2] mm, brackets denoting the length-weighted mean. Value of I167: 0.8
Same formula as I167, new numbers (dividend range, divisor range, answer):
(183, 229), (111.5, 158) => 0.76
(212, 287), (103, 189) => 0.87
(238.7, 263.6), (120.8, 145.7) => 0.95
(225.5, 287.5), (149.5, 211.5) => 1.01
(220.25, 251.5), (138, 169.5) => 0.88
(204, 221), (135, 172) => 0.70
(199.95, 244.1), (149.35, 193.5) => 0.80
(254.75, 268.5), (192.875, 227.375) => 1.35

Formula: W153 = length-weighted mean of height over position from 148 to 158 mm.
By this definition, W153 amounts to 365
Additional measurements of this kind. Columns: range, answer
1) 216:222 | 177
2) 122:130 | 429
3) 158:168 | 339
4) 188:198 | 376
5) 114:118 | 408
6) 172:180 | 350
